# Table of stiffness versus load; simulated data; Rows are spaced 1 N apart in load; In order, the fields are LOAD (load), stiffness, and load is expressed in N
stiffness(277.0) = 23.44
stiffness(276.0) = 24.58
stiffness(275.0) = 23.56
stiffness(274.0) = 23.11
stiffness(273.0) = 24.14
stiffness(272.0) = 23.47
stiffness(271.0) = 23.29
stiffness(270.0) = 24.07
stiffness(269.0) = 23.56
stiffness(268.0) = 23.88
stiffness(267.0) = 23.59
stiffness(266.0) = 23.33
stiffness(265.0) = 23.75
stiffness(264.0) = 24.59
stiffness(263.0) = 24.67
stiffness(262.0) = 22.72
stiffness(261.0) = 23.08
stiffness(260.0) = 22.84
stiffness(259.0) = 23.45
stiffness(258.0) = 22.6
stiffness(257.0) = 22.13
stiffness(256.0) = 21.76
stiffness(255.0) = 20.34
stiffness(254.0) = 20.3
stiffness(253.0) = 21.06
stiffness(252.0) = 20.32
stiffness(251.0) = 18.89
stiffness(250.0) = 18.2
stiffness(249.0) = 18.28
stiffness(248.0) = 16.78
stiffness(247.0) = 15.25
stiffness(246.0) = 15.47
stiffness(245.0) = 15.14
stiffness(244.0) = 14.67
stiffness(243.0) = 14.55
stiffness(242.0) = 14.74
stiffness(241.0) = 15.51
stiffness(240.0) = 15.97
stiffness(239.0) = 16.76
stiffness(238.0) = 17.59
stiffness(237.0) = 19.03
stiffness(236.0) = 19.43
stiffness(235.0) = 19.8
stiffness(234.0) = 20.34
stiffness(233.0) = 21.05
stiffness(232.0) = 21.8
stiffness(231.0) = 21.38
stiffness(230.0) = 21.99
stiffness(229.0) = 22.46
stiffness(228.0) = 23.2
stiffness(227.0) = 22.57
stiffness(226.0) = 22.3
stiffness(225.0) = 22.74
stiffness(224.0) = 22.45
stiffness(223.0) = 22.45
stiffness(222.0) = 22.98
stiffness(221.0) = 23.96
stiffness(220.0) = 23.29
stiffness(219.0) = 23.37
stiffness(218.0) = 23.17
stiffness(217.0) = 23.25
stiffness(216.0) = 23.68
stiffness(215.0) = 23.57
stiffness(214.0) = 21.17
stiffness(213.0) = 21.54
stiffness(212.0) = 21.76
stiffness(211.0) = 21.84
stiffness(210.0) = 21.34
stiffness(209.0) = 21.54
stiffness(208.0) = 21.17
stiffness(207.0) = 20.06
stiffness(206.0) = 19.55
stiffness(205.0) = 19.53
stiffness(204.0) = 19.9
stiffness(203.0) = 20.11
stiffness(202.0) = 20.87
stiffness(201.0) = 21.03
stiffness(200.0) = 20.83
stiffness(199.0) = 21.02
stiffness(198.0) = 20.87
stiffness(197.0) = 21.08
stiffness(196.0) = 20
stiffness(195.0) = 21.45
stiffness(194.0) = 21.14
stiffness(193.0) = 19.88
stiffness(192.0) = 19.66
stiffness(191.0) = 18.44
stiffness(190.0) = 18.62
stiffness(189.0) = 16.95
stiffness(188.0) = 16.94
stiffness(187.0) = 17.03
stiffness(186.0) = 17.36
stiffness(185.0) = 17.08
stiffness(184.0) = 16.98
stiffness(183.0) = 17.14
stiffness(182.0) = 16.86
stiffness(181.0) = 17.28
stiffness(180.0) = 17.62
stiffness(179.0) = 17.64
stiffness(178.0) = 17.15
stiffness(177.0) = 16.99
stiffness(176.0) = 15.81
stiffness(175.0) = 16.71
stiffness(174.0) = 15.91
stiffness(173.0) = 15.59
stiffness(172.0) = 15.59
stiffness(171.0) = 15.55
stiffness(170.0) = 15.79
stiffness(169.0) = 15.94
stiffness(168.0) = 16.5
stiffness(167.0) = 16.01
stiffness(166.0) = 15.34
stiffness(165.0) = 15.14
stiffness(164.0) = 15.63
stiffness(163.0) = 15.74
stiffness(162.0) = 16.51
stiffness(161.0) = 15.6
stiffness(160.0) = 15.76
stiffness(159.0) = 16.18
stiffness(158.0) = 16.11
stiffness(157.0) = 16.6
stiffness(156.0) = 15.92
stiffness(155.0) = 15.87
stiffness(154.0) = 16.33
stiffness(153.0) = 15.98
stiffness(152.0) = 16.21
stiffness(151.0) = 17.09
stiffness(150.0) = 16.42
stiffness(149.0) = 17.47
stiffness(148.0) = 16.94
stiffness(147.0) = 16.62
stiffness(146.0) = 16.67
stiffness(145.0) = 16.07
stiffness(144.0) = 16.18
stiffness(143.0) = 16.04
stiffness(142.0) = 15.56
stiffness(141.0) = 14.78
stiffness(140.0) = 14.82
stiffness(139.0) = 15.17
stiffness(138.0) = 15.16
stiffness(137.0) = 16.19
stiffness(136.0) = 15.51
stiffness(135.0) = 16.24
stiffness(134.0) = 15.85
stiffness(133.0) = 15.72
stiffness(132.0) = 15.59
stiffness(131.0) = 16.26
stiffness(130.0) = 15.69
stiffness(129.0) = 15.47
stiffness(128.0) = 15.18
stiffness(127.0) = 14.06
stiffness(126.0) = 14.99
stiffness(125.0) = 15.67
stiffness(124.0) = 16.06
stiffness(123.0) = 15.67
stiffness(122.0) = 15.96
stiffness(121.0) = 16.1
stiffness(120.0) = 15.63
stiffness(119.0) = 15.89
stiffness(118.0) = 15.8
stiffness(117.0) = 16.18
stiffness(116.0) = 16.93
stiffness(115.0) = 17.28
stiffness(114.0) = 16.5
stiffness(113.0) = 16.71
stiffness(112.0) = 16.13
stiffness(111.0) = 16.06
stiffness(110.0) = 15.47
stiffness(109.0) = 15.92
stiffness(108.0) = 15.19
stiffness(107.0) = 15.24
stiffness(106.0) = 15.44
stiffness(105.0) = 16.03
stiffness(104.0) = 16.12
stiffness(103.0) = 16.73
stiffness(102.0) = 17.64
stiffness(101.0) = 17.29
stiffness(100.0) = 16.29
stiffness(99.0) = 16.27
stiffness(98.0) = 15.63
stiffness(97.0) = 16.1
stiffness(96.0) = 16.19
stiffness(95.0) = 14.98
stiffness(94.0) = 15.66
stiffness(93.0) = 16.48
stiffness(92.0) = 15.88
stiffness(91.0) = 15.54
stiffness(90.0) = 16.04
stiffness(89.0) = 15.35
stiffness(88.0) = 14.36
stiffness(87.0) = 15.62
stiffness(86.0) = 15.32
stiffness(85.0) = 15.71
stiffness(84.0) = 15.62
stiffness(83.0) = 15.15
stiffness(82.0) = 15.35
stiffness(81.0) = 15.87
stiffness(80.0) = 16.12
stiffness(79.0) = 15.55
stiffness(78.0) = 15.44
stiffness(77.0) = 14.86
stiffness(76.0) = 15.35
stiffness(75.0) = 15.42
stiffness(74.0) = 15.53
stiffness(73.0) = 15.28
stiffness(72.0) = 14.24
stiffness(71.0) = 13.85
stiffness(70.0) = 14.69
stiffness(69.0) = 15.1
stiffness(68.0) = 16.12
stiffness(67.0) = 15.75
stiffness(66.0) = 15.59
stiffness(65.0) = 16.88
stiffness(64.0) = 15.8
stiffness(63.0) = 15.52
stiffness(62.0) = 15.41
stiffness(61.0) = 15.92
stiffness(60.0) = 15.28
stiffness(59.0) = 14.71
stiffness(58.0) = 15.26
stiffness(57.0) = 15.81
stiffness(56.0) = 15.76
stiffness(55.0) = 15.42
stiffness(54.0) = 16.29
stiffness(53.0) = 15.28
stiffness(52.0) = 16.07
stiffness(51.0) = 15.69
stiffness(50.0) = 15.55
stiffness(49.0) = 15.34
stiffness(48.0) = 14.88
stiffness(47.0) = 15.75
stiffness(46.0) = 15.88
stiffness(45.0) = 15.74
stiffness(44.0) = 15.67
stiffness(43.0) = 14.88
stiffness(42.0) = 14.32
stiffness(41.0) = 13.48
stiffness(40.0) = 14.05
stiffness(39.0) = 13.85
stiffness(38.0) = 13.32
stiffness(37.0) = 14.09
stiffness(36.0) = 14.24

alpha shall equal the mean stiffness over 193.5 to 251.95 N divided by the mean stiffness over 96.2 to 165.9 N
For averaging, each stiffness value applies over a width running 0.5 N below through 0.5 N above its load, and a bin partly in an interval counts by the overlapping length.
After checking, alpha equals 1.27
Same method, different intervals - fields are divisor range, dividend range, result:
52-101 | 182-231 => 1.34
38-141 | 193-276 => 1.35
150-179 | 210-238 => 1.37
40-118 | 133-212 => 1.12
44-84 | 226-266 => 1.29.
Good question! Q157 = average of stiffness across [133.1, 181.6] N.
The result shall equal 16.1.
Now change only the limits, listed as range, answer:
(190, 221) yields 21.2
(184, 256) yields 20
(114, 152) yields 15.9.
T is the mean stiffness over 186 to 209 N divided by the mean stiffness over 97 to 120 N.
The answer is 1.2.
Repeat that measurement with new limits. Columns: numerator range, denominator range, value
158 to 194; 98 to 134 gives 1.05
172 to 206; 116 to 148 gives 1.18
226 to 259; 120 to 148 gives 1.22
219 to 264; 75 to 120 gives 1.27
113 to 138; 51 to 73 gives 1.03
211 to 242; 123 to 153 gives 1.34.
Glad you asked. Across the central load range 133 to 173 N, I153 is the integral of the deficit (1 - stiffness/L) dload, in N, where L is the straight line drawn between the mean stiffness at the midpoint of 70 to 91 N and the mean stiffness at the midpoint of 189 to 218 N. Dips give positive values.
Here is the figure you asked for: 5.6 N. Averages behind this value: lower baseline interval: 15.3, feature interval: 16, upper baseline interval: 20.9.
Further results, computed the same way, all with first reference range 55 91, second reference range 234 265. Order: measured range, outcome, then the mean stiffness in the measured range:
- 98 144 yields 1.6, 15.9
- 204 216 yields -1.8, 21.2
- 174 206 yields -1.2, 18.7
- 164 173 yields 0.9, 15.7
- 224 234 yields -1.7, 22.1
